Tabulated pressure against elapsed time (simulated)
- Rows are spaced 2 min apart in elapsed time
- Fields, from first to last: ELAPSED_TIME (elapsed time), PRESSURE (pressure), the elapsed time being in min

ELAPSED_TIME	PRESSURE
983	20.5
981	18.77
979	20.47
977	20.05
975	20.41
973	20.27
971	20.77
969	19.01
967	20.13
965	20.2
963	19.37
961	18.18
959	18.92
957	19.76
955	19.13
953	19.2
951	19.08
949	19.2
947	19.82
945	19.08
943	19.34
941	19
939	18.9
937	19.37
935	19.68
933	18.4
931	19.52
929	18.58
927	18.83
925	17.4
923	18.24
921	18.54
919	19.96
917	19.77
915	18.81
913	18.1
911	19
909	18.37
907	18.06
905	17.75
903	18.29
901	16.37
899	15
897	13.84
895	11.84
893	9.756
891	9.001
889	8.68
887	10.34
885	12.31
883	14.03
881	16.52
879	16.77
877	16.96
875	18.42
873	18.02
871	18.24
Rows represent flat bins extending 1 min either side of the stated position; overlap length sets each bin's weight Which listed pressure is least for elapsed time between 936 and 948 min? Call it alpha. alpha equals 18.9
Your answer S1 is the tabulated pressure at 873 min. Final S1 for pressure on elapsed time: 18.02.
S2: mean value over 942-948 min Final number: 19.4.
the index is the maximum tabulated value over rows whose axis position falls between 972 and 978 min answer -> 20.41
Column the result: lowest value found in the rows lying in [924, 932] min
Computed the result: 17.4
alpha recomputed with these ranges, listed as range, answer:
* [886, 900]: 8.68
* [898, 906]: 15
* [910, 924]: 18.1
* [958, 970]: 18.18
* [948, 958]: 19.08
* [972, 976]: 20.27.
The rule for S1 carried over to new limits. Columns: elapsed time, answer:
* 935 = 19.68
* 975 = 20.41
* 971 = 20.77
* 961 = 18.18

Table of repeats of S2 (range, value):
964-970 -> 19.8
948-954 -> 19.2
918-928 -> 18.6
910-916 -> 18.6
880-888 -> 13.3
